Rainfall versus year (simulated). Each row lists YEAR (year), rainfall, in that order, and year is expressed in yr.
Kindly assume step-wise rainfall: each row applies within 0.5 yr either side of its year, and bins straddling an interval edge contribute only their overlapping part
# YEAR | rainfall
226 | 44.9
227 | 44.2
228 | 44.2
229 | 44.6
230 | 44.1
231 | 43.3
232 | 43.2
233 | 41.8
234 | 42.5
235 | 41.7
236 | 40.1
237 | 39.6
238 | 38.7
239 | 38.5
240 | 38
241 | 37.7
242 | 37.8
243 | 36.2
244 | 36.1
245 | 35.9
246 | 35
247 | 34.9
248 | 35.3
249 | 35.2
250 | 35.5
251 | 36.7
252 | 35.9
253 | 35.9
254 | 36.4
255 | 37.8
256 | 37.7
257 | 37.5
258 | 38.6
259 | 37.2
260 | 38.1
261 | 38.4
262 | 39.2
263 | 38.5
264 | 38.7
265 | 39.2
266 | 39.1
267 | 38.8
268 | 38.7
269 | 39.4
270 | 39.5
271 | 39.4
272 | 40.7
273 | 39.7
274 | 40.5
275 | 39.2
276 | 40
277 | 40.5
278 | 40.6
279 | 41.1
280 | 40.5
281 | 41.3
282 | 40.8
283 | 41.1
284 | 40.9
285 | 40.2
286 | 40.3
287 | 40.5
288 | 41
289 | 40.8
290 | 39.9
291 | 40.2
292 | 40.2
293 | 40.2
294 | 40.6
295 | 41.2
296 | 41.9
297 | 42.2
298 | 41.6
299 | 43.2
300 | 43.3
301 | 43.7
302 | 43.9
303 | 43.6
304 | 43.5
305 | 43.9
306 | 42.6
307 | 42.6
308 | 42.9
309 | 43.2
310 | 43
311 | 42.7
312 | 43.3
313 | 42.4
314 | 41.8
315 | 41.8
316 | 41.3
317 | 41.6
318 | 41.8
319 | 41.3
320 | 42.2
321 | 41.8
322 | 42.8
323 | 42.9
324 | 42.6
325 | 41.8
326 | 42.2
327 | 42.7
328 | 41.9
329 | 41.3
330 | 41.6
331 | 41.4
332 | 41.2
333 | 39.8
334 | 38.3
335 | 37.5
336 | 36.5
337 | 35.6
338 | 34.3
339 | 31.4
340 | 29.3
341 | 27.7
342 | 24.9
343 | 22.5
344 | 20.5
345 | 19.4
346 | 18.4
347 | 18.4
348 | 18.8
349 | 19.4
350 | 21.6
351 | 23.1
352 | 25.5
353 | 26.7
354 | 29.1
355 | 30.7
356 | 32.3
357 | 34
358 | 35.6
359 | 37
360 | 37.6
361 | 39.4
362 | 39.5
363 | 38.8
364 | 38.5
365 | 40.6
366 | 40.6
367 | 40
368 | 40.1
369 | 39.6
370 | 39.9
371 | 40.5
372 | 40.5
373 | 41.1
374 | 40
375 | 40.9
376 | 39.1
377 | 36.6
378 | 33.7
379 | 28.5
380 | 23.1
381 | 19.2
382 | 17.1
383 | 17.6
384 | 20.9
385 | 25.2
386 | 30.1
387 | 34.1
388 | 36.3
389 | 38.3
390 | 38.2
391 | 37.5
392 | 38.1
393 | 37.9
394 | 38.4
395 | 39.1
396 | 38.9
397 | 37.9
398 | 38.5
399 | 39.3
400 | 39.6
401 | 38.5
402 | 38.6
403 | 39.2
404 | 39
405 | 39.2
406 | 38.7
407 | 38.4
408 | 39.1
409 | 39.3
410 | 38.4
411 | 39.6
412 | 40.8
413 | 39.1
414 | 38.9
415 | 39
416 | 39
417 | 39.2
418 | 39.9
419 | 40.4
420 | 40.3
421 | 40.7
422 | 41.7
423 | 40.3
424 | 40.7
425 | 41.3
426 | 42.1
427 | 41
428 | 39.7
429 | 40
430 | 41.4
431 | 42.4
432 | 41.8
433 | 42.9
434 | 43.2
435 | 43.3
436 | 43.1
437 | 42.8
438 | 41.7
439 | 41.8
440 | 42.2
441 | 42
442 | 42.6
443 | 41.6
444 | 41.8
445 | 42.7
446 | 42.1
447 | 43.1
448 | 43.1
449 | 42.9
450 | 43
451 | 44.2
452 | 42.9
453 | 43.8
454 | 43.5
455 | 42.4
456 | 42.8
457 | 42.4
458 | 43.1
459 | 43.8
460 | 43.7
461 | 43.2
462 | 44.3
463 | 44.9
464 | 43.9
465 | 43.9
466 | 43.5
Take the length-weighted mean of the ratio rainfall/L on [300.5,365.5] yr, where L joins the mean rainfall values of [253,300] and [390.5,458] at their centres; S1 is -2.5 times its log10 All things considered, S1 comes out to 0.110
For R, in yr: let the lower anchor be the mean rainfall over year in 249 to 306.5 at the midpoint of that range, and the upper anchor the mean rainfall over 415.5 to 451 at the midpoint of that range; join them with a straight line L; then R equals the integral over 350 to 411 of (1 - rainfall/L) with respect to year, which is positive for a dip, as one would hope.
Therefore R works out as 8.62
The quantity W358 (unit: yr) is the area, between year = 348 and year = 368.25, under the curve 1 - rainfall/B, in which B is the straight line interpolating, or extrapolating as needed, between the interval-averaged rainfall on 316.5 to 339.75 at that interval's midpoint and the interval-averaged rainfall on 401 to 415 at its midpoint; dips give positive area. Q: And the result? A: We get 3.38 yr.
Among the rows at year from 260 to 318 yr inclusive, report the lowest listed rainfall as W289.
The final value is 38.1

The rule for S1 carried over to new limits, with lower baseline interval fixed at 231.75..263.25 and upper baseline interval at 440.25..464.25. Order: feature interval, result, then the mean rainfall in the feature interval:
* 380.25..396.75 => 0.29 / 31.6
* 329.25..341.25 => 0.10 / 36.5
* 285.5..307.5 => -0.07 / 41.9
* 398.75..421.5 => 0.07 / 39.3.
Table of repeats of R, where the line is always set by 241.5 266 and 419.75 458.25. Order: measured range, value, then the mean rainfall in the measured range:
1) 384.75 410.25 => 2.10 yr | 37.6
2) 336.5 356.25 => 7.08 yr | 25.4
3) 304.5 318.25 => -1.38 yr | 42.5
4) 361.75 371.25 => 0.08 yr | 39.8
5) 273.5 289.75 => -1.19 yr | 40.6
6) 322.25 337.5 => -0.54 yr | 40.5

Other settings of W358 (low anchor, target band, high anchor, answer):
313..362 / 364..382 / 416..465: 0.4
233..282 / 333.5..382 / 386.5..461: 9.4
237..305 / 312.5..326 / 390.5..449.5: -0.8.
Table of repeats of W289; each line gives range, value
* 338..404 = 17.1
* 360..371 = 37.6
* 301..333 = 39.8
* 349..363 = 19.4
